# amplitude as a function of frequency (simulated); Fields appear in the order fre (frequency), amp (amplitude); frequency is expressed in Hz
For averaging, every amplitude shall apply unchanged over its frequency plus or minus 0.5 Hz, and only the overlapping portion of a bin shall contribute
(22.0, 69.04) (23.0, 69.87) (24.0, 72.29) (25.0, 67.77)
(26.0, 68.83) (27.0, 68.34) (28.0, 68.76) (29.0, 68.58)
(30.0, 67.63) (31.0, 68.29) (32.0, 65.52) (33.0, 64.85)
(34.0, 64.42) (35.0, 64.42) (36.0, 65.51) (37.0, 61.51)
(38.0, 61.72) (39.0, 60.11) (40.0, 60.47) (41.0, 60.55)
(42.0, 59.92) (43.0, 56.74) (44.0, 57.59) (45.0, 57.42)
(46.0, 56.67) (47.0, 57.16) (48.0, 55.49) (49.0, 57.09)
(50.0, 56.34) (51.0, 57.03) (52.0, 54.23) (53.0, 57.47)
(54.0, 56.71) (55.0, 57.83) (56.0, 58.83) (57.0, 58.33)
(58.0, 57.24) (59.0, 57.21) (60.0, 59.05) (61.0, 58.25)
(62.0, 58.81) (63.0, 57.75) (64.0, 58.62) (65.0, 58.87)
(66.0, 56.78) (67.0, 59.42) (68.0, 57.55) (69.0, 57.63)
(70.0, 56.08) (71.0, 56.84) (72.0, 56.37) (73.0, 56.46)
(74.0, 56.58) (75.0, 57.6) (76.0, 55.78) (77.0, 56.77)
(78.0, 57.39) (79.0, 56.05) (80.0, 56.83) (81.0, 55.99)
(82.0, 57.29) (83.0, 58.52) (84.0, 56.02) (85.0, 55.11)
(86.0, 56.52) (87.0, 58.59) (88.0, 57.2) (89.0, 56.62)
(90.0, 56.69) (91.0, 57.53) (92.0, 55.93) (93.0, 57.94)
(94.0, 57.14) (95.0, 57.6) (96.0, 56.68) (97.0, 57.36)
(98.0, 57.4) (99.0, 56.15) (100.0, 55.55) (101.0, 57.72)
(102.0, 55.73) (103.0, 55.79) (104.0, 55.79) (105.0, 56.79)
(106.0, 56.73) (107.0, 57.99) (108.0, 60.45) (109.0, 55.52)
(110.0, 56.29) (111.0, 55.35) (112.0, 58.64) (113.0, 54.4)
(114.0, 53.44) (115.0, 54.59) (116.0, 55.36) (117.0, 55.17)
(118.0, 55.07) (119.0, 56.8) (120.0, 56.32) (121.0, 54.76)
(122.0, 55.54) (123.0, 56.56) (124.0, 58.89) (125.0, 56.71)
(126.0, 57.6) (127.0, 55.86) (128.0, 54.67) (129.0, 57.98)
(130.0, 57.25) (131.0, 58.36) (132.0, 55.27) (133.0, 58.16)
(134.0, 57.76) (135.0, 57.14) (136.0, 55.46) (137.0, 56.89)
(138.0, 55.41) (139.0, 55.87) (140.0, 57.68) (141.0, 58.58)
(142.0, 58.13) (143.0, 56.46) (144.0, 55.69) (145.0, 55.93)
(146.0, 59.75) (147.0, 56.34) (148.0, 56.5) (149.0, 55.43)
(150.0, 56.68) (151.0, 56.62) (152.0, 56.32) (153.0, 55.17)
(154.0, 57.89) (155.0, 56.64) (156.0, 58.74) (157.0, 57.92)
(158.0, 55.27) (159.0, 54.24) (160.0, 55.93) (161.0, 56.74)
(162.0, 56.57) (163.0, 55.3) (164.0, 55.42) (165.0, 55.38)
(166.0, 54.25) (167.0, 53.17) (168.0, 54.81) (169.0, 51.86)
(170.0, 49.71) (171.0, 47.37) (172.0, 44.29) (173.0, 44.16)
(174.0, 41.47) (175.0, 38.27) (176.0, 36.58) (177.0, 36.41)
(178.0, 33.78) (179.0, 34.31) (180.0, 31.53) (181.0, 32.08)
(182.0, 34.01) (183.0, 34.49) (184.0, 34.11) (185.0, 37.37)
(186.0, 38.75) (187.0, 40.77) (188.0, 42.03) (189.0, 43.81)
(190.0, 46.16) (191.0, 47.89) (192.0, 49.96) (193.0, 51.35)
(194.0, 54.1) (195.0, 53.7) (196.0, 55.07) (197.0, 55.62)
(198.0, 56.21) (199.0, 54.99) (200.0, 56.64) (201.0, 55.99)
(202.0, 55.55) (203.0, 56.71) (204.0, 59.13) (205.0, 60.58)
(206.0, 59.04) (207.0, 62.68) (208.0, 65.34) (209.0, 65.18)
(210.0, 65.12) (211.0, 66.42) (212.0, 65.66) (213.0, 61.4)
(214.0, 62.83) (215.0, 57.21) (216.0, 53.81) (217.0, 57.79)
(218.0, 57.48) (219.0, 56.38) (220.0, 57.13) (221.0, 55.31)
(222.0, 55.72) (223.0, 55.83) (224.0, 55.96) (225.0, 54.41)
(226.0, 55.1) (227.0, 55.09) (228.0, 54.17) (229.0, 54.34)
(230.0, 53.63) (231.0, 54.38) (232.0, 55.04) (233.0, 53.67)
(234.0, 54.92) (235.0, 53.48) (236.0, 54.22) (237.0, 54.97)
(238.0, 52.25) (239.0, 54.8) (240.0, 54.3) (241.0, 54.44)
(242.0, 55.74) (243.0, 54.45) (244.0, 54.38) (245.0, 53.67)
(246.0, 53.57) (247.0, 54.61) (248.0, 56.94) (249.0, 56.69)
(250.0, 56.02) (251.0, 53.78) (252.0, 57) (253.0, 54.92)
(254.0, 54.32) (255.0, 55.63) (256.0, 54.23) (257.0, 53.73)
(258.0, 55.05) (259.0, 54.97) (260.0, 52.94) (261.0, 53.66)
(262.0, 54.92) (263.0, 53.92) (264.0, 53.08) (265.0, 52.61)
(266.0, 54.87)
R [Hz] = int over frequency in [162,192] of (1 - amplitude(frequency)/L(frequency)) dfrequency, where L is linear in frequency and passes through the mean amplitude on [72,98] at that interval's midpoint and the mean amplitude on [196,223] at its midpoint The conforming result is 7.7 Hz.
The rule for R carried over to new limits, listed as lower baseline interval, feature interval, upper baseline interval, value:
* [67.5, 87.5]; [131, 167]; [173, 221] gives -2.4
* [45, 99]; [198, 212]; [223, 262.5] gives -1.3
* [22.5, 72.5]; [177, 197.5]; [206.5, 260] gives 5.4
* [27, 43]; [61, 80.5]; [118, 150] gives 1.3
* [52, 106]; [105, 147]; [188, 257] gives 0.1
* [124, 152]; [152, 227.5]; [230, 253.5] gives 5.2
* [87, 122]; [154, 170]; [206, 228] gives 0.7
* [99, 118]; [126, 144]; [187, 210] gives -0.4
